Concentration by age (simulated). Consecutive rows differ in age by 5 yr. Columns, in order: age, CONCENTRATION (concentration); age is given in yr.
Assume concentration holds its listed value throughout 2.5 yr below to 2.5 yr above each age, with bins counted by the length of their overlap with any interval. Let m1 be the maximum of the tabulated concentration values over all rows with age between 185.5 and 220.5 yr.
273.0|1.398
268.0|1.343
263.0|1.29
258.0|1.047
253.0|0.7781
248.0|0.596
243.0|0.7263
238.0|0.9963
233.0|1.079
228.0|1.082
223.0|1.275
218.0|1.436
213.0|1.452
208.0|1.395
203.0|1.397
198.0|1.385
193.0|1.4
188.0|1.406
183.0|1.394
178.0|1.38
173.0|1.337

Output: 1.452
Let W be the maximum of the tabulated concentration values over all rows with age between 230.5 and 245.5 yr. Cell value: 1.079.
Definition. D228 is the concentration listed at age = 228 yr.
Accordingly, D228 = 1.082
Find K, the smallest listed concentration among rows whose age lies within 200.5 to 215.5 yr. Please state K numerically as 1.395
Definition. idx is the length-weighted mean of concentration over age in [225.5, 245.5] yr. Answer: 0.971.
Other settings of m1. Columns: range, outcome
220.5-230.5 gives 1.275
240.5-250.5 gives 0.7263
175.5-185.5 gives 1.394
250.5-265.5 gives 1.29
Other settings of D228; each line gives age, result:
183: 1.394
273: 1.398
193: 1.4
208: 1.395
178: 1.38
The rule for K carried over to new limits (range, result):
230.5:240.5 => 0.9963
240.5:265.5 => 0.596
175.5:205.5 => 1.38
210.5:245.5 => 0.7263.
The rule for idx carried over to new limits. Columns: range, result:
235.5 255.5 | 0.774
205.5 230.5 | 1.33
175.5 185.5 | 1.39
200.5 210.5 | 1.4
